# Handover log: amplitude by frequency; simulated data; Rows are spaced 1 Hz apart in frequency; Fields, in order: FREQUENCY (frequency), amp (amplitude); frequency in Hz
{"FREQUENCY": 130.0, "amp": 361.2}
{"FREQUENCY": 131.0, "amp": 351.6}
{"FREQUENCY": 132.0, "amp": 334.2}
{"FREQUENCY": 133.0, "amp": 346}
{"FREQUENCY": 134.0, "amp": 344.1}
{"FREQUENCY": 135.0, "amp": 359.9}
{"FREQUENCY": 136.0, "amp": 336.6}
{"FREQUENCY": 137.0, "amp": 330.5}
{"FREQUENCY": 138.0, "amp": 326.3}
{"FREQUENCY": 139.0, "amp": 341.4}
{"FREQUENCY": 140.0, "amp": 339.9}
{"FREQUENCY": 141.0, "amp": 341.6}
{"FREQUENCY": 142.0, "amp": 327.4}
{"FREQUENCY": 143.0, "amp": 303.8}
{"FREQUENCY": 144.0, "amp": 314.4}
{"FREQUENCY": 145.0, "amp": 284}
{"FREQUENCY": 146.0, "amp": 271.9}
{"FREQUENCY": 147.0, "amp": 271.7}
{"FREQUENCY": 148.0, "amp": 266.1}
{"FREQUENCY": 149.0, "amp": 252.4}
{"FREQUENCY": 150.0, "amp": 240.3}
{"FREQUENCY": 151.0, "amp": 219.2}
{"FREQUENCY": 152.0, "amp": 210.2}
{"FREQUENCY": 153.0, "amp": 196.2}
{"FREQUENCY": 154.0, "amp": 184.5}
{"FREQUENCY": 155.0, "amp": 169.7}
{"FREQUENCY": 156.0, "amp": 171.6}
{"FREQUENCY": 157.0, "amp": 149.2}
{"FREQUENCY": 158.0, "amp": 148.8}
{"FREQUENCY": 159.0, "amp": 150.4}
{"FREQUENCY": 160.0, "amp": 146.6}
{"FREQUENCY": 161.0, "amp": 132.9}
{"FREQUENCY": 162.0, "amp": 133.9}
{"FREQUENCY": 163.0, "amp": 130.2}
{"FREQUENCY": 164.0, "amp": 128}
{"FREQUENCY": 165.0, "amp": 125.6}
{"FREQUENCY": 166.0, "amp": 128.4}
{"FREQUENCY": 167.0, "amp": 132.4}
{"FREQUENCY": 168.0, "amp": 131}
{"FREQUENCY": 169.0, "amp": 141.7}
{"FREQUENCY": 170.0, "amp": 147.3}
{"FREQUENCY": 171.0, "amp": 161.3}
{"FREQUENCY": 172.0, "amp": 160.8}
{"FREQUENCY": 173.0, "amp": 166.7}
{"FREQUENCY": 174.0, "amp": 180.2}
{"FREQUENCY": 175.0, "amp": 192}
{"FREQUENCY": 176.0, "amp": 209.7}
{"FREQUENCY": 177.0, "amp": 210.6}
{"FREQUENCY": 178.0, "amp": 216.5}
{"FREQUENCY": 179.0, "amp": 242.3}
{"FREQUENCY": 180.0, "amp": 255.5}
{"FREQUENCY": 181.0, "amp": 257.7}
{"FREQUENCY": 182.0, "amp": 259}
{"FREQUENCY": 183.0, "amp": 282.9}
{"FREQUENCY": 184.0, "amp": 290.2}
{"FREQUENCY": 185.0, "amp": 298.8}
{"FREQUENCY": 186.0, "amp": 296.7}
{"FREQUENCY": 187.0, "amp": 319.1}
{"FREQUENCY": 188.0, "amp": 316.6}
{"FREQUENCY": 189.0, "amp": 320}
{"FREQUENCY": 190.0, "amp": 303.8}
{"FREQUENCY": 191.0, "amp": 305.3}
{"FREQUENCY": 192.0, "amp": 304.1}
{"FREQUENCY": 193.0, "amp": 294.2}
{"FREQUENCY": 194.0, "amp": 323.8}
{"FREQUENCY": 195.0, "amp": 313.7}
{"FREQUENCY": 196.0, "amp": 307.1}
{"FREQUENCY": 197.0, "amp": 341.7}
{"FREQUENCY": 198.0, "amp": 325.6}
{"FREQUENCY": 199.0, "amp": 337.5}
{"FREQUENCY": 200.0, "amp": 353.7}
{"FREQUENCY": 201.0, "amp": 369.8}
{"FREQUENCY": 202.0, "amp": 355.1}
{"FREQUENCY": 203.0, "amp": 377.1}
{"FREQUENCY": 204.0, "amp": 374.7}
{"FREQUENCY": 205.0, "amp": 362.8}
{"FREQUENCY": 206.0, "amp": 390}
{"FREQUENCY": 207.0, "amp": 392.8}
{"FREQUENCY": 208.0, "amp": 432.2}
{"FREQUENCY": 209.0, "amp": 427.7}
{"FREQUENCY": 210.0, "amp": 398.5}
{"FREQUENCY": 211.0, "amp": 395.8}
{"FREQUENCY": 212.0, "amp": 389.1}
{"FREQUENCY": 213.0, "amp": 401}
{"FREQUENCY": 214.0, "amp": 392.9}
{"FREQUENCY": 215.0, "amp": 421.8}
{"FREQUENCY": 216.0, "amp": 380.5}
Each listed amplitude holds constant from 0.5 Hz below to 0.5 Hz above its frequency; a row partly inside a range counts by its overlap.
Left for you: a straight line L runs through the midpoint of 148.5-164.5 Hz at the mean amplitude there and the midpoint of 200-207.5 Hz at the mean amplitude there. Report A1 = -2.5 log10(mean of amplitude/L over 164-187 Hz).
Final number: 0.253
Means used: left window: 173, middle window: 205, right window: 373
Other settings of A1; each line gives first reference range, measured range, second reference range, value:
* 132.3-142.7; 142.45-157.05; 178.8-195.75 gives 0.36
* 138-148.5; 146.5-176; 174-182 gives 0.47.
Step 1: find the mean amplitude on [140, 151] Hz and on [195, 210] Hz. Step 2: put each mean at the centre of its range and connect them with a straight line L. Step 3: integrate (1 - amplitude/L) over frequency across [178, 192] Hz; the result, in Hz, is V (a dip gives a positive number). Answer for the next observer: 2.3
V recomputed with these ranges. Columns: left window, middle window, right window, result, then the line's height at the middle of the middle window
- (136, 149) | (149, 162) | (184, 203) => 5.6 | 312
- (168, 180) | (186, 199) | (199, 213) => -0.7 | 301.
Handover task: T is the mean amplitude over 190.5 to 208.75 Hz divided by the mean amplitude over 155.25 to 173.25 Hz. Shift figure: 2.43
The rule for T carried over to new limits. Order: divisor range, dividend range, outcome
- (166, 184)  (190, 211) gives 1.79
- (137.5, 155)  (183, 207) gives 1.21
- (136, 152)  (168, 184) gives 0.70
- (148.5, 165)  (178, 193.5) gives 1.68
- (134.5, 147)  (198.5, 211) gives 1.19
